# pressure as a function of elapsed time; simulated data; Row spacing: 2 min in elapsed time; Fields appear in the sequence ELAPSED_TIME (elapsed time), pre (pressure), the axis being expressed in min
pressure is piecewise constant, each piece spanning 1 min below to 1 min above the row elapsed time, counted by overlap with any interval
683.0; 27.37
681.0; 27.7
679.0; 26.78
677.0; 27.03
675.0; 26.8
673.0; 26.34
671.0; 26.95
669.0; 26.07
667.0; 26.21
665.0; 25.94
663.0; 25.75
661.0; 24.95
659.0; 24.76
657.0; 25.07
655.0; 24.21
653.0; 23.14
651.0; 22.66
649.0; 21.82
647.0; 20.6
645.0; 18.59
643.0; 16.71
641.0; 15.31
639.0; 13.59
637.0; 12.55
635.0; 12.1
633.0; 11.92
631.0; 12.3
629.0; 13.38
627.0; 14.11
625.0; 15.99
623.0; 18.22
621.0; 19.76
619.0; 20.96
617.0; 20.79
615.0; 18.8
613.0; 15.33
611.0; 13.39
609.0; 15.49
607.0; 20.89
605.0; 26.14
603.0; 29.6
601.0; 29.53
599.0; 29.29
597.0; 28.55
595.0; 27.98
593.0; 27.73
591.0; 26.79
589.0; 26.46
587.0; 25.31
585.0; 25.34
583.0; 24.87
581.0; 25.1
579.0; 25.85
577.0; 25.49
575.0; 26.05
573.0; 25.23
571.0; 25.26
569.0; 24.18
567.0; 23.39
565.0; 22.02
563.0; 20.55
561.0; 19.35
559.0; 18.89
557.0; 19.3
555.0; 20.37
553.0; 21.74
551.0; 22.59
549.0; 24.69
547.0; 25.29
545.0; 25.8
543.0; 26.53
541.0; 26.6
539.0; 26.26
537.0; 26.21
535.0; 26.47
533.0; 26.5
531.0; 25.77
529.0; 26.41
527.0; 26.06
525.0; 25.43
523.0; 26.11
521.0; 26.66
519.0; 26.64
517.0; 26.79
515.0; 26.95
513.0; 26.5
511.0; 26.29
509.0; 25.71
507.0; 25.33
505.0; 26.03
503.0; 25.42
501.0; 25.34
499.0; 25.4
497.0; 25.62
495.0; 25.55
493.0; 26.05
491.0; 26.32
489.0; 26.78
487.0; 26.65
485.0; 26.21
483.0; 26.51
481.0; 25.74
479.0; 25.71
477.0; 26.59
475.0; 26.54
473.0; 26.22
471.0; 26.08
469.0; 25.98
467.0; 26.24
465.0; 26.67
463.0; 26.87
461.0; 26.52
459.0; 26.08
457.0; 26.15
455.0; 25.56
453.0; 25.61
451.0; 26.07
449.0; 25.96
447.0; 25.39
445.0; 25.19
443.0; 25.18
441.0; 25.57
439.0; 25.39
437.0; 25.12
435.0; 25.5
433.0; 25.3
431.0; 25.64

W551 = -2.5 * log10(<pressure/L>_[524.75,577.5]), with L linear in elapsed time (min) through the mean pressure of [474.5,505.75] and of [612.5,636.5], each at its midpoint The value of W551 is -0.126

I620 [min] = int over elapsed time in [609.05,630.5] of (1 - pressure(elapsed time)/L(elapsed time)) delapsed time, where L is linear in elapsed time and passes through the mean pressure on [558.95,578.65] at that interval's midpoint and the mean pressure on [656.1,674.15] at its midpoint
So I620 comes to 6.7 min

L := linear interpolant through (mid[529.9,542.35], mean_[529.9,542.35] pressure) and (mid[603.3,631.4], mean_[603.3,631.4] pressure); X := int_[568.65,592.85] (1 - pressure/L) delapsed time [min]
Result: -4.39 min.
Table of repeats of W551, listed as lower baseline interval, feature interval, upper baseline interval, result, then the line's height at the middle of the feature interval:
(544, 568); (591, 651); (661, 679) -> 0.24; 24.5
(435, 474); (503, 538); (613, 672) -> -0.11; 23.7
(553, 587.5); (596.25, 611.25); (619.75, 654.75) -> -0.22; 20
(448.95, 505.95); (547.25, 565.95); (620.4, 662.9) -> 0.06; 22.3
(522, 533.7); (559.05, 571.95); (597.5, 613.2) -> 0.11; 24.6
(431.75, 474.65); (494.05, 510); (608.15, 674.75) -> -0.06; 24.2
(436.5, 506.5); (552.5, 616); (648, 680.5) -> 0.09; 25.6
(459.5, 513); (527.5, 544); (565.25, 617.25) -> -0.04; 25.3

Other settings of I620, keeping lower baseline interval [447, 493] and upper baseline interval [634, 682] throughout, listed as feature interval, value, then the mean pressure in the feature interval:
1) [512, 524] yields -0.63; 26.6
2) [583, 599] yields -2.04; 26.9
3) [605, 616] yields 2.75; 17.6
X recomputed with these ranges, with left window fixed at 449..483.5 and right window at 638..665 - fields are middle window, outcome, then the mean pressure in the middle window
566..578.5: -0.8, 25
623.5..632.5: 3.3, 14.1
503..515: -0.4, 26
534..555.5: -0.6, 24.9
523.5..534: -0.6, 26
